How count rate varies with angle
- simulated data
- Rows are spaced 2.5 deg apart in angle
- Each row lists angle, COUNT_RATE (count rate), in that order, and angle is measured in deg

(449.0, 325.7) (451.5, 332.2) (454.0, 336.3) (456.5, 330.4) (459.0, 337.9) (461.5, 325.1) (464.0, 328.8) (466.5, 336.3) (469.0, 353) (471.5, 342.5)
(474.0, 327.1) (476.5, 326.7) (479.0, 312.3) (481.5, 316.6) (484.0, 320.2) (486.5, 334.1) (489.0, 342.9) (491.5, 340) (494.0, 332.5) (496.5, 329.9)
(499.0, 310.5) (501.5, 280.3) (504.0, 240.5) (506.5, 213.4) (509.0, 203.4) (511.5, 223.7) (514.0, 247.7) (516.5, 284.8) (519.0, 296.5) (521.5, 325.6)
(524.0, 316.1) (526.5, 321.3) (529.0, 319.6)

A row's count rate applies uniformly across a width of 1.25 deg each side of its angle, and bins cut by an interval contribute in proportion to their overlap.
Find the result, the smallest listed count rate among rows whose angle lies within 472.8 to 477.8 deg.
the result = 326.7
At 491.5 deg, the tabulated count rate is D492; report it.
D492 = 340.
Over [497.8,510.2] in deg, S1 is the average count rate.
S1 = 250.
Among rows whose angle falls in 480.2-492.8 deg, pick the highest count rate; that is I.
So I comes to 342.9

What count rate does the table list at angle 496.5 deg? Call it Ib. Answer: 329.9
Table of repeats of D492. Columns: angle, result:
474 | 327.1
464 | 328.8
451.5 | 332.2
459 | 337.9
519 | 296.5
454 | 336.3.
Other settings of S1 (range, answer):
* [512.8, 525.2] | 294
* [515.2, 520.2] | 290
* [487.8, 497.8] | 336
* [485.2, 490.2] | 338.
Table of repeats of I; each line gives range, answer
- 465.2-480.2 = 353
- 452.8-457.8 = 336.3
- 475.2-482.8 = 326.7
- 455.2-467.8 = 337.9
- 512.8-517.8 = 284.8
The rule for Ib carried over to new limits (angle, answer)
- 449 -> 325.7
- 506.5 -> 213.4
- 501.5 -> 280.3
